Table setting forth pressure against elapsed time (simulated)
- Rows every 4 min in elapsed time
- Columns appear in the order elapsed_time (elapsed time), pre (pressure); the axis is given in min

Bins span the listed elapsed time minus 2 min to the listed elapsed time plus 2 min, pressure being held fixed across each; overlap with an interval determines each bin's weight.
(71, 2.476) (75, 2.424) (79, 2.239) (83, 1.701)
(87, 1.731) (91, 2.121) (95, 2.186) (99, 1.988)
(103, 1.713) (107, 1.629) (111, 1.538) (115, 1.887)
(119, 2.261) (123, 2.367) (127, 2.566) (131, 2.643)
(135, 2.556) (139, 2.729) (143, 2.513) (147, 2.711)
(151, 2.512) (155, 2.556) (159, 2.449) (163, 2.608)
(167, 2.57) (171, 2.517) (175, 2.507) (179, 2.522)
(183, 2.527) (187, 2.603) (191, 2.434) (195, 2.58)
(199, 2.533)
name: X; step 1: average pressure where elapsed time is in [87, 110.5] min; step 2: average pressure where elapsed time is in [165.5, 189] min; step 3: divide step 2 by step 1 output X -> 1.3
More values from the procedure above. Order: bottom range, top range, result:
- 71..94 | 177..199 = 1.21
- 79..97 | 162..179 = 1.29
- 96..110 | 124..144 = 1.45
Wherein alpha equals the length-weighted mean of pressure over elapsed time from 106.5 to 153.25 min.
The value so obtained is 2.35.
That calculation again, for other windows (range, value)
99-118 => 1.75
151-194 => 2.53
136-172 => 2.57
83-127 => 1.96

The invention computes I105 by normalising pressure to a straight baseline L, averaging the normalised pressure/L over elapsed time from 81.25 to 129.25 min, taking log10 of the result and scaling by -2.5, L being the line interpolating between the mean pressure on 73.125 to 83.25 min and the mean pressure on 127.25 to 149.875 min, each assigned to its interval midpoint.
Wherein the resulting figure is 0.20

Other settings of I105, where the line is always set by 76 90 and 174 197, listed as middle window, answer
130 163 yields -0.124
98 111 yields 0.196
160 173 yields -0.059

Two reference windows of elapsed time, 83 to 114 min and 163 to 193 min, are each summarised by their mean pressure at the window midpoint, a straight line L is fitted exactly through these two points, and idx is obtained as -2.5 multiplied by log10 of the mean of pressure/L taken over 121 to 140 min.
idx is -0.208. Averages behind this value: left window 1.84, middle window 2.56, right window 2.53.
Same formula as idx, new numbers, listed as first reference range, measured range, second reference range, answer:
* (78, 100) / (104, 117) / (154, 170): 0.26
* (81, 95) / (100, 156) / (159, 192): -0.04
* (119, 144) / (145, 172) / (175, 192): -0.01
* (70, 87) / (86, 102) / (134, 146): 0.13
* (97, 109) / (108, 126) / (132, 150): 0.04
